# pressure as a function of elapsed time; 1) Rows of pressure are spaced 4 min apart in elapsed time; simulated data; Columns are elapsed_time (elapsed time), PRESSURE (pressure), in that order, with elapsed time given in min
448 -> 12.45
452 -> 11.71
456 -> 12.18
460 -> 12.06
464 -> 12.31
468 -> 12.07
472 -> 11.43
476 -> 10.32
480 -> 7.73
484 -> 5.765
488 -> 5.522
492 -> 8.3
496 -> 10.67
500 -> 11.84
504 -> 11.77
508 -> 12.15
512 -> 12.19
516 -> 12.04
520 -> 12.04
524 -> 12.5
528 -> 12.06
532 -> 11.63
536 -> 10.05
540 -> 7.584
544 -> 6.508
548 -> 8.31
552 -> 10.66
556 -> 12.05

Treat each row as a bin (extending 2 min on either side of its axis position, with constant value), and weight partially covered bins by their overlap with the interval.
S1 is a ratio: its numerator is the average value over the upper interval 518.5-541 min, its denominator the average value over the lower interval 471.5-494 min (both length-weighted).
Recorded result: 1.4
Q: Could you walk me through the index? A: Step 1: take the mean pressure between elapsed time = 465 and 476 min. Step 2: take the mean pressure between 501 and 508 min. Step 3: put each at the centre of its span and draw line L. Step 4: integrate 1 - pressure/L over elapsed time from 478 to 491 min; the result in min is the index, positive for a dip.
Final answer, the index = 5.8 min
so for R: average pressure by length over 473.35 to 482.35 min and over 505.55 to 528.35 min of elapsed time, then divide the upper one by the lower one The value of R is 1.3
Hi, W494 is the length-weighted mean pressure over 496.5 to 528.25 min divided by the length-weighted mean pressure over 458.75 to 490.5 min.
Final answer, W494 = 1.3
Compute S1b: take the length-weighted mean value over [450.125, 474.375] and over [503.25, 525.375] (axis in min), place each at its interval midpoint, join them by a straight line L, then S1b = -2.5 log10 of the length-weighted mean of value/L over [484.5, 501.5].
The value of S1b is 0.35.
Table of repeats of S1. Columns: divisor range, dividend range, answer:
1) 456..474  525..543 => 0.85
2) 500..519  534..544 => 0.70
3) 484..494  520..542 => 1.63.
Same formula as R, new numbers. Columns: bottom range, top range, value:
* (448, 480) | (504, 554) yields 0.93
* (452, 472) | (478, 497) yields 0.62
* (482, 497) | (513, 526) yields 1.66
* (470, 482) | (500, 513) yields 1.22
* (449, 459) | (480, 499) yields 0.65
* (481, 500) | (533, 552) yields 1.07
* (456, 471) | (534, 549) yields 0.67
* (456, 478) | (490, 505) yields 0.90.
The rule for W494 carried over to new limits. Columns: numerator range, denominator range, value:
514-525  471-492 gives 1.52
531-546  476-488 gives 1.23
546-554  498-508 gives 0.80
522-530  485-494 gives 1.81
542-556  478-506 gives 1.02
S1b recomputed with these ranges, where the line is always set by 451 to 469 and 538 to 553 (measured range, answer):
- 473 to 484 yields 0.29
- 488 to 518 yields -0.09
